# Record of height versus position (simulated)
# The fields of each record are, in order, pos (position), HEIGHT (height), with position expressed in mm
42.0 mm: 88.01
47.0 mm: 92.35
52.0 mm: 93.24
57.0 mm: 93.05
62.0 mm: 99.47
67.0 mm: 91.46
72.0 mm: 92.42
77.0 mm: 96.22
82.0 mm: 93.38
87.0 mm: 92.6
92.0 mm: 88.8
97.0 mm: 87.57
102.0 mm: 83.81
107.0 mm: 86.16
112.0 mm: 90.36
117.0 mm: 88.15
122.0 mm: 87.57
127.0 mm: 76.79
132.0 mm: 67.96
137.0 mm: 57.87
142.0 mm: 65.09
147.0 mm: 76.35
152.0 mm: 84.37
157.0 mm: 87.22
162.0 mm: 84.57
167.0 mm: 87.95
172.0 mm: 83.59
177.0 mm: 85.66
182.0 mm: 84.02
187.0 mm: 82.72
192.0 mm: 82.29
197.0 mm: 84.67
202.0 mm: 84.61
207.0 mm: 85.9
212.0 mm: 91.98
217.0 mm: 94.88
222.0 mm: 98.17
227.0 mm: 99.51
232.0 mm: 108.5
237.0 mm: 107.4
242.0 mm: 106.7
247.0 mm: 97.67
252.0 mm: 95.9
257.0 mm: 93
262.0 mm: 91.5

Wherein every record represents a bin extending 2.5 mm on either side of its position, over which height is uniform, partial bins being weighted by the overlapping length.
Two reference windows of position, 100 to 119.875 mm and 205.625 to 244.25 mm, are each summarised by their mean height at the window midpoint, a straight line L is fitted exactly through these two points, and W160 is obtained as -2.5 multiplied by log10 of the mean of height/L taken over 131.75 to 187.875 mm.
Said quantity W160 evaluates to 0.169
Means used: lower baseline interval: 87.2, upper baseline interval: 99.5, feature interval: 79.3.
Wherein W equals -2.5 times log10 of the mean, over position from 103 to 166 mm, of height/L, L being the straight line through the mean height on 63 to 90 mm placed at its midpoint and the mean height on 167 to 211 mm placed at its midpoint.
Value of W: 0.12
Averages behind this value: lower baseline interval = 93.5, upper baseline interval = 84.7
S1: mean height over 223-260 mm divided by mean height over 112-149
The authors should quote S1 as 1.3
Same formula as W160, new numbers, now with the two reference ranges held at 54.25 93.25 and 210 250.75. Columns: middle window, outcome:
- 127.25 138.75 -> 0.41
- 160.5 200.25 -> 0.17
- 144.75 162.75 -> 0.17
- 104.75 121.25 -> 0.08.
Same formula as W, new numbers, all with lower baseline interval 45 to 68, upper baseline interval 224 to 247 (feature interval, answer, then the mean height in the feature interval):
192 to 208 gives 0.21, 84.5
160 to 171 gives 0.17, 86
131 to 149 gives 0.43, 66.5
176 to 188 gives 0.20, 84.1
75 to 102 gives 0.06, 90.9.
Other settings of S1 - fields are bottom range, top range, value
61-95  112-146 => 0.81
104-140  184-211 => 1.07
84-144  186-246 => 1.16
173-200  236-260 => 1.19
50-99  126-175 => 0.83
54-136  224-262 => 1.14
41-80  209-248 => 1.08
